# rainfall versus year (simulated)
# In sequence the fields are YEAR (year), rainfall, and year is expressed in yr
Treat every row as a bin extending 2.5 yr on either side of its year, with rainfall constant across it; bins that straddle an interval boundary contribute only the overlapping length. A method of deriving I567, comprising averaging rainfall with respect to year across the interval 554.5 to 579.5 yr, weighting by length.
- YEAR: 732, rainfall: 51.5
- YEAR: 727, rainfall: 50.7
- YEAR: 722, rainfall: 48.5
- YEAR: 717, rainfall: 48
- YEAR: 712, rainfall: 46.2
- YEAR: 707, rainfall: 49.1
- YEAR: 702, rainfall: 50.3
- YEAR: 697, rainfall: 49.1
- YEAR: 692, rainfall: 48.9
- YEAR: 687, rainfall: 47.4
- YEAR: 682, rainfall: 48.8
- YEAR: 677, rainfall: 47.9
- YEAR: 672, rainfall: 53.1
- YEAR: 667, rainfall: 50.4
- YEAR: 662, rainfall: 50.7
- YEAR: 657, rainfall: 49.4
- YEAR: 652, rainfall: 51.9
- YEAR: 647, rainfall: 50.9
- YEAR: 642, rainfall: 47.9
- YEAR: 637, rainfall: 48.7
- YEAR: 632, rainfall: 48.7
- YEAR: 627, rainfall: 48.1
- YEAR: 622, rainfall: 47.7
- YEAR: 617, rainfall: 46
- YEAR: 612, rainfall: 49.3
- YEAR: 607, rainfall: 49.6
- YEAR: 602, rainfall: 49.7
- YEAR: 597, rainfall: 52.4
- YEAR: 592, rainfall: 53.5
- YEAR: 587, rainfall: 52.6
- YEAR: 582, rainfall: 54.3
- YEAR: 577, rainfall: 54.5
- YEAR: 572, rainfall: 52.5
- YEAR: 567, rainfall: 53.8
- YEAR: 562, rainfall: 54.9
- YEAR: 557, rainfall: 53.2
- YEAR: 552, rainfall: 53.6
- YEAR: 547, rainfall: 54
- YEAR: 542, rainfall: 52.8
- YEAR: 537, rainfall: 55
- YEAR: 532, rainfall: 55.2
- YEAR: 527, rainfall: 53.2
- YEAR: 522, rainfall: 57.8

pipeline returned 53.8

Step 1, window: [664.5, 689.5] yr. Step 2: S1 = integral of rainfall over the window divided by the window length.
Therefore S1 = 49.5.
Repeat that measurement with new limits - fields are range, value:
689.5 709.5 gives 49.4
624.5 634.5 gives 48.4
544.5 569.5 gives 53.9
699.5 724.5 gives 48.4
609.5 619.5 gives 47.6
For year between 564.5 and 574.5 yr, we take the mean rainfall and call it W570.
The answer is 53.1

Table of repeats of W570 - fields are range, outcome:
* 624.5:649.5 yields 48.9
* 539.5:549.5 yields 53.4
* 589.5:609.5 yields 51.3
